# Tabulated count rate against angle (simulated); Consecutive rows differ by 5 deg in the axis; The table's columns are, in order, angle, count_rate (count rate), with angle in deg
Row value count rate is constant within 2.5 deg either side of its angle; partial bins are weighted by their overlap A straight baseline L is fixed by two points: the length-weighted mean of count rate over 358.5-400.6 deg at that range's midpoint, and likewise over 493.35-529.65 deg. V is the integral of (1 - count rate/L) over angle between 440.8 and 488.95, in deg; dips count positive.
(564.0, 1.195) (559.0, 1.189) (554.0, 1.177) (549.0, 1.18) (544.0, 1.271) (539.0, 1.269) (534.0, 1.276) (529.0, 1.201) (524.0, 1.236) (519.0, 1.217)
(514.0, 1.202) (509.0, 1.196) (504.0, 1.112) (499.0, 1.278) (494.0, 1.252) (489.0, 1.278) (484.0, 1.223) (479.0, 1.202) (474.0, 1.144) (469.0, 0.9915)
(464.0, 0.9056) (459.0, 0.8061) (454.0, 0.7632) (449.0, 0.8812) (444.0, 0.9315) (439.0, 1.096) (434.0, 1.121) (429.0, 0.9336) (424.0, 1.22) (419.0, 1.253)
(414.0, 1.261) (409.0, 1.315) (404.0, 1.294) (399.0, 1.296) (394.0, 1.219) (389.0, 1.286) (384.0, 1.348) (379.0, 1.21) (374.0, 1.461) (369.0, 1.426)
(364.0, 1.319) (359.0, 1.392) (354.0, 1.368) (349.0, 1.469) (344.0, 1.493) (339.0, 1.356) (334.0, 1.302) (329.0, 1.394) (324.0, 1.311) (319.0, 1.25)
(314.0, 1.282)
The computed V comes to 9.6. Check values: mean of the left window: 1.33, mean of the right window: 1.21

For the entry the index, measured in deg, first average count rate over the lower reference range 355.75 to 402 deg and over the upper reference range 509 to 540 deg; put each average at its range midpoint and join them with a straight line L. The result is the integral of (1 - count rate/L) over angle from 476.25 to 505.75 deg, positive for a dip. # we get 0.6 deg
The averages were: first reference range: 1.33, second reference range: 1.23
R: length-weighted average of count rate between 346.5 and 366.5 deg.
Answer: 1.39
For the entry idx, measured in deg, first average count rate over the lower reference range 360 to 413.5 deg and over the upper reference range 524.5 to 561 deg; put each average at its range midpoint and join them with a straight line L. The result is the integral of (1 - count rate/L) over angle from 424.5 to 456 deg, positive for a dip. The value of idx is 7.6 deg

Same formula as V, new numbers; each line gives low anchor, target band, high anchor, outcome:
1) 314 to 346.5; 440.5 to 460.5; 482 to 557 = 6.4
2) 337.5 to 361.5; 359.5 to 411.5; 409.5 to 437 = -1.0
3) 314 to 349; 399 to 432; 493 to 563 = 2.0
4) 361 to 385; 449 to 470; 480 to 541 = 6.8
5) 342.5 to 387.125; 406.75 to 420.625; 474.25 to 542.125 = 0.5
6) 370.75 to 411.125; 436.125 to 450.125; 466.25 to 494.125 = 2.8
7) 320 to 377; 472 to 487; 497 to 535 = 0.7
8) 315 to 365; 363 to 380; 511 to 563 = -0.4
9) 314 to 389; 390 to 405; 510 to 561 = 0.6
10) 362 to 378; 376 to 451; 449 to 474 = -1.8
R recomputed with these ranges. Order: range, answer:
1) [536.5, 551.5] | 1.24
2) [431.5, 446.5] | 1.05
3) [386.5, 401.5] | 1.27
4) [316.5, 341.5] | 1.32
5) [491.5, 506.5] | 1.21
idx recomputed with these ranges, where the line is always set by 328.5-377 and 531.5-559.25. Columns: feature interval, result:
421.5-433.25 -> 2.2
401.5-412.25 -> 0.4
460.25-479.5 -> 3.9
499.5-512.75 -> 0.9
